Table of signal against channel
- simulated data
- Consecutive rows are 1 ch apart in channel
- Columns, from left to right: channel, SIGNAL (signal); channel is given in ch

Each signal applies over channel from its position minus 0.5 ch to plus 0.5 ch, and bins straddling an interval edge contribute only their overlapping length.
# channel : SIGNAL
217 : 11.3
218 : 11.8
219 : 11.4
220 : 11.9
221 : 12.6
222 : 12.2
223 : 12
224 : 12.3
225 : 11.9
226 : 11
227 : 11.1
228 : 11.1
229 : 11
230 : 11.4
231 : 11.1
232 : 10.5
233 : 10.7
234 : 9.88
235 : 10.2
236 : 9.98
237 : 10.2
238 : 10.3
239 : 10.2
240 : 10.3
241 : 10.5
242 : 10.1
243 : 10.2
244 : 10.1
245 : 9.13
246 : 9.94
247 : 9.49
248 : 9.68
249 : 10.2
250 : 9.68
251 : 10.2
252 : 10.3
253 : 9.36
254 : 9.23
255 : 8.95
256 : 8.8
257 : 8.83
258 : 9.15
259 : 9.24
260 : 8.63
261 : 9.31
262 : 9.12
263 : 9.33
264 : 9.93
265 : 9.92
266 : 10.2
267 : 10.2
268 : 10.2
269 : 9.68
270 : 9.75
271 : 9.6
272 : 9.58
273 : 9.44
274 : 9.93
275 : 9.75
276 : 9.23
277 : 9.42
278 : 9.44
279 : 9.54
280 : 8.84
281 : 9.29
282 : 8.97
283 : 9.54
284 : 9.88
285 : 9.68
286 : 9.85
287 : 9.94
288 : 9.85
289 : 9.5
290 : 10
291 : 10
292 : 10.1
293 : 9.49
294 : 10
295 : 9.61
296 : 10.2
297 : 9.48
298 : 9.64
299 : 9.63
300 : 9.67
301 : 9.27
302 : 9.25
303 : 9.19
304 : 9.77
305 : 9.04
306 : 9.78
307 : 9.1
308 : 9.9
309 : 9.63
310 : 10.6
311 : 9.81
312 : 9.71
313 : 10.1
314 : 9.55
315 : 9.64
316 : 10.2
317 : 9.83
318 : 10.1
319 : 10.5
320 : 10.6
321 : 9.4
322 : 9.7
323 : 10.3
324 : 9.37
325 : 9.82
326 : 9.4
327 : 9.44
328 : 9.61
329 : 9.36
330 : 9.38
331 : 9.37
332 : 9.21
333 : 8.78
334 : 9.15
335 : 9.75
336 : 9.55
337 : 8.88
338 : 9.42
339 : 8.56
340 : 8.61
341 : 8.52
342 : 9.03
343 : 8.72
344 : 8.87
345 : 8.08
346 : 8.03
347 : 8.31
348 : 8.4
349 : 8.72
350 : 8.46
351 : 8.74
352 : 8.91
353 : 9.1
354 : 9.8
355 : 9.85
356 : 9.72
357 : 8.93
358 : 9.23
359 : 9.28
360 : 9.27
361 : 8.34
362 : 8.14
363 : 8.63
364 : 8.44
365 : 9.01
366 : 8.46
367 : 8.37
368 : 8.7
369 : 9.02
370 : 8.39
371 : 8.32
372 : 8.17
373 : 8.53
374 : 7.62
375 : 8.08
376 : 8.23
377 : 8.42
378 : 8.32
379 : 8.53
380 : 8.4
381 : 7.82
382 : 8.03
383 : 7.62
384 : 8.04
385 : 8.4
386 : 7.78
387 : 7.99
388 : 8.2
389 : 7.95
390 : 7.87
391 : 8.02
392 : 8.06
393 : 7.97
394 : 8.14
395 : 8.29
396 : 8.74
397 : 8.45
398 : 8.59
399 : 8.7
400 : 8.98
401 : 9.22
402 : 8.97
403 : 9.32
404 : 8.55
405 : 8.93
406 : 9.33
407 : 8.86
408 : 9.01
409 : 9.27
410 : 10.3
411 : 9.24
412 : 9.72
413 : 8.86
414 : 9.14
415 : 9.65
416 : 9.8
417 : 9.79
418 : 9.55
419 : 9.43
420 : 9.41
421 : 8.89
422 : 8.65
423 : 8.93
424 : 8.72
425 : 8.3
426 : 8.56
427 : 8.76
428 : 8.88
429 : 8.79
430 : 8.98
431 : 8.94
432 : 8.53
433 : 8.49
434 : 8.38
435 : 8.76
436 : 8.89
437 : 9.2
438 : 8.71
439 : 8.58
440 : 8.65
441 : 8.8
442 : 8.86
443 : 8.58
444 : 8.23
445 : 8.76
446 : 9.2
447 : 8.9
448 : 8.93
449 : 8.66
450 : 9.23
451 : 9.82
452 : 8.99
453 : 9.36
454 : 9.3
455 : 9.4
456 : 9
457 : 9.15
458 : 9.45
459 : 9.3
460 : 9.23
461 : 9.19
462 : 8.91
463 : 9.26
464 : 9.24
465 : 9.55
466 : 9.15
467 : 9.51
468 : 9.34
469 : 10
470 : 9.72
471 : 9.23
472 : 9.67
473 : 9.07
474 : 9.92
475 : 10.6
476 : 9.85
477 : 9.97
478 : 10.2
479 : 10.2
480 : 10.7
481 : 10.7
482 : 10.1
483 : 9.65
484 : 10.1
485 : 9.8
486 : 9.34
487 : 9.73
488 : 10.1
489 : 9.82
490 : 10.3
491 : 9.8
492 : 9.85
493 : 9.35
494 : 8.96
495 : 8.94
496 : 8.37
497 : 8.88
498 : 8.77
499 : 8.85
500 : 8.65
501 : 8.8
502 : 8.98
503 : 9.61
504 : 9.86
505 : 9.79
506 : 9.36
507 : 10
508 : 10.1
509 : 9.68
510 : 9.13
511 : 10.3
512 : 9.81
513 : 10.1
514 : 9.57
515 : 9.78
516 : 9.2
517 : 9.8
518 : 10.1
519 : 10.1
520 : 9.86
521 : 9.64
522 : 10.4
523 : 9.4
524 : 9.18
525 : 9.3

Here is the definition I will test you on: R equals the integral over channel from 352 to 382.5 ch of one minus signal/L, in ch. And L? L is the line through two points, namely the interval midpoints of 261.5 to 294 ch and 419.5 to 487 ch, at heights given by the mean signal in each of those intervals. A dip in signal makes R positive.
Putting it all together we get 2.6 ch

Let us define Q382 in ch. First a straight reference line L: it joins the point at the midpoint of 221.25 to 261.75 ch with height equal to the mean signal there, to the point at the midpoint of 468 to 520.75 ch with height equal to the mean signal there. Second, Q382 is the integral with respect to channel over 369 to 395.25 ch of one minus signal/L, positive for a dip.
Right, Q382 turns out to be 4.7 ch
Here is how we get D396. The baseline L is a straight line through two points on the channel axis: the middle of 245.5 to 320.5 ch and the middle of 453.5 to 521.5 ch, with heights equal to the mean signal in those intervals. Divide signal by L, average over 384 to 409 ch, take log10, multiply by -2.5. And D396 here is 0.131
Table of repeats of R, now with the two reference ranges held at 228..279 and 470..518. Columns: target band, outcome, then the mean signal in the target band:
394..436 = 3.17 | 8.98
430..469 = 2.67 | 9.02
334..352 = 1.86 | 8.76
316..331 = 0.02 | 9.77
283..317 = 0.26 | 9.73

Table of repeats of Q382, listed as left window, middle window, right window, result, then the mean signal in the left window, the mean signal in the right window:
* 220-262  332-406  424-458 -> 6.1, 10.3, 8.87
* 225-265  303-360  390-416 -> 0.2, 9.98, 8.89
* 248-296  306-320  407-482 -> -0.6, 9.6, 9.23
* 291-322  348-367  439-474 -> 1.3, 9.76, 9.17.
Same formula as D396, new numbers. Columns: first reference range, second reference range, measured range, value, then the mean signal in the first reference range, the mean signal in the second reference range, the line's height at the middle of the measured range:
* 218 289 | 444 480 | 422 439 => 0.09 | 10.1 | 9.41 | 9.51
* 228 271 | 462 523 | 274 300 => 0.02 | 9.89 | 9.65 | 9.86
